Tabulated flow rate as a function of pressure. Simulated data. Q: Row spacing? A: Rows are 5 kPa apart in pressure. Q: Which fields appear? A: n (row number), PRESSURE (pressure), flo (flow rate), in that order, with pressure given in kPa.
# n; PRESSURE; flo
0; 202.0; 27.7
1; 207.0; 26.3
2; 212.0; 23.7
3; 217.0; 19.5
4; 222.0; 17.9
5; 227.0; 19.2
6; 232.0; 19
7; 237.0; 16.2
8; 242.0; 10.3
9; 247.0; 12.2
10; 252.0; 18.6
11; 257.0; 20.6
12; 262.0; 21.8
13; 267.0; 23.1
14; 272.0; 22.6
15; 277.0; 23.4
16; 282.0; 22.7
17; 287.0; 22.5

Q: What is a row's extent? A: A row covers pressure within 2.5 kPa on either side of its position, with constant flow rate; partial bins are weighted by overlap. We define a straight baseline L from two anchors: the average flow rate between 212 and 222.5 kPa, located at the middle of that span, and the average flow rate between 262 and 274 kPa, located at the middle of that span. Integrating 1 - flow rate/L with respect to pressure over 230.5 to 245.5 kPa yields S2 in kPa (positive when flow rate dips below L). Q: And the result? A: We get 4.5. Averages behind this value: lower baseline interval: 20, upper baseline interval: 22.6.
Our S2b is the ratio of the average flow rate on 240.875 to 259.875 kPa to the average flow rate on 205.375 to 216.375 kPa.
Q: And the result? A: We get 0.7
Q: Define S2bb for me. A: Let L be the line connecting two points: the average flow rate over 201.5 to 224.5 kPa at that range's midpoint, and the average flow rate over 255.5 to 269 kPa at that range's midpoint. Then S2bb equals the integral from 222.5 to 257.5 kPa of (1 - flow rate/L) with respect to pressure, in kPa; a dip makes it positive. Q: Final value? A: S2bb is 9.1 kPa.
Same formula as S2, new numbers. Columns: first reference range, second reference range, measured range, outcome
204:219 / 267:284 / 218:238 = 4.3 kPa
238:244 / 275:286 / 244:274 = -4.7 kPa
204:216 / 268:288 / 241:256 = 5.6 kPa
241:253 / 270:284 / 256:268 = -2.4 kPa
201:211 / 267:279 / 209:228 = 4.0 kPa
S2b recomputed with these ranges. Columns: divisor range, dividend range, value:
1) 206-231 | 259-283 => 1.09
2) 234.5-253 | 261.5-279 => 1.63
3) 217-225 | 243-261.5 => 0.92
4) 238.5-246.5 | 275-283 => 2.01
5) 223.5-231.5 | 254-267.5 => 1.13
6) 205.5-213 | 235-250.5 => 0.52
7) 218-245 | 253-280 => 1.33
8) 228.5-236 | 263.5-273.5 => 1.23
